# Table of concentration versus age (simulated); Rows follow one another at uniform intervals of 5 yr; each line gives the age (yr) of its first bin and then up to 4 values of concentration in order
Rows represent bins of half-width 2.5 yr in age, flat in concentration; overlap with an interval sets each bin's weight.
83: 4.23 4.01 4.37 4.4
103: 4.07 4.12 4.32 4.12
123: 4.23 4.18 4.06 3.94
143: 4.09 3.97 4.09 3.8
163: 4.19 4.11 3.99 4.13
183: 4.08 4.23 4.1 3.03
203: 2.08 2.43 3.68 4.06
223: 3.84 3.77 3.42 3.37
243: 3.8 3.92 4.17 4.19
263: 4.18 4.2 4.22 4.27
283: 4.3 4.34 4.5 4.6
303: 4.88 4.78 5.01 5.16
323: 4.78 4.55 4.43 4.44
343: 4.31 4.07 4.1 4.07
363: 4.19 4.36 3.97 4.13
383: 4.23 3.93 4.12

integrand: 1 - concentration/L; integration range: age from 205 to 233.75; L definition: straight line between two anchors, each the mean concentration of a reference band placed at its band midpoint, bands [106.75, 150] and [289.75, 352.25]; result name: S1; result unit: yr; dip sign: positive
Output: 5.5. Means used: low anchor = 4.12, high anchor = 4.61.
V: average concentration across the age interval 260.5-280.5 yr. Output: 4.22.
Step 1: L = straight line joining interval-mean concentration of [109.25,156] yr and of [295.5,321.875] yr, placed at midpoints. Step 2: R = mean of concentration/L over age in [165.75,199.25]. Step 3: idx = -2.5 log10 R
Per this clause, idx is 0.09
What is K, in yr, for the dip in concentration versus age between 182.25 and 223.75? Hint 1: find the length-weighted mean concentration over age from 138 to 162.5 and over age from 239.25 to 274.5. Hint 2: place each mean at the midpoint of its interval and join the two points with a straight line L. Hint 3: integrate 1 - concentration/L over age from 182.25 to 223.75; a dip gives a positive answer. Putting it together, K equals 5.8 yr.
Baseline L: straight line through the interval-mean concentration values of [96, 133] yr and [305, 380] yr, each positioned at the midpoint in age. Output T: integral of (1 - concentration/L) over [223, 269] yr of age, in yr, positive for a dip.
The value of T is 4.8 yr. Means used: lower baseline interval 4.19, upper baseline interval 4.43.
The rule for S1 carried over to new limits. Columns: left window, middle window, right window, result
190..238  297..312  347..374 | -3.67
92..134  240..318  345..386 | -4.02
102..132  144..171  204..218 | -2.27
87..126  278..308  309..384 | -1.15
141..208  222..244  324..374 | 1.85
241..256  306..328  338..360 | -4.18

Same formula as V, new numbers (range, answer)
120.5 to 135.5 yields 4.16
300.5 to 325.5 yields 4.92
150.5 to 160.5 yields 3.95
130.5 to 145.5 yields 4.03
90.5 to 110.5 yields 4.24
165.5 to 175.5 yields 4.05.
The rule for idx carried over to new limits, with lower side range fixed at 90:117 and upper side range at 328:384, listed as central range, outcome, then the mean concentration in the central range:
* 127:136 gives 0.04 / 4.1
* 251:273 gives 0.01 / 4.19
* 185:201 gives 0.13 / 3.74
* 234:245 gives 0.19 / 3.55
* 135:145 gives 0.06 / 4.01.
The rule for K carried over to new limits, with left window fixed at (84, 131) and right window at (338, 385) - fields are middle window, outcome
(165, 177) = 0.4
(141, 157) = 0.7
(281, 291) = -0.4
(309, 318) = -1.8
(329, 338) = -0.6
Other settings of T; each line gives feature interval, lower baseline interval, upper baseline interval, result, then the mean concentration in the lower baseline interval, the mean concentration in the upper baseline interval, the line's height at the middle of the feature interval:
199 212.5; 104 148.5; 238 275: 5.0 yr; 4.12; 4.05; 4.07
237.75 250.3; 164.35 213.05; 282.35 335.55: 1.0 yr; 3.6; 4.68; 4.09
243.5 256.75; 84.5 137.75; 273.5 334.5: 1.4 yr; 4.18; 4.62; 4.5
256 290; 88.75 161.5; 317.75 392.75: -0.1 yr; 4.12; 4.28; 4.23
